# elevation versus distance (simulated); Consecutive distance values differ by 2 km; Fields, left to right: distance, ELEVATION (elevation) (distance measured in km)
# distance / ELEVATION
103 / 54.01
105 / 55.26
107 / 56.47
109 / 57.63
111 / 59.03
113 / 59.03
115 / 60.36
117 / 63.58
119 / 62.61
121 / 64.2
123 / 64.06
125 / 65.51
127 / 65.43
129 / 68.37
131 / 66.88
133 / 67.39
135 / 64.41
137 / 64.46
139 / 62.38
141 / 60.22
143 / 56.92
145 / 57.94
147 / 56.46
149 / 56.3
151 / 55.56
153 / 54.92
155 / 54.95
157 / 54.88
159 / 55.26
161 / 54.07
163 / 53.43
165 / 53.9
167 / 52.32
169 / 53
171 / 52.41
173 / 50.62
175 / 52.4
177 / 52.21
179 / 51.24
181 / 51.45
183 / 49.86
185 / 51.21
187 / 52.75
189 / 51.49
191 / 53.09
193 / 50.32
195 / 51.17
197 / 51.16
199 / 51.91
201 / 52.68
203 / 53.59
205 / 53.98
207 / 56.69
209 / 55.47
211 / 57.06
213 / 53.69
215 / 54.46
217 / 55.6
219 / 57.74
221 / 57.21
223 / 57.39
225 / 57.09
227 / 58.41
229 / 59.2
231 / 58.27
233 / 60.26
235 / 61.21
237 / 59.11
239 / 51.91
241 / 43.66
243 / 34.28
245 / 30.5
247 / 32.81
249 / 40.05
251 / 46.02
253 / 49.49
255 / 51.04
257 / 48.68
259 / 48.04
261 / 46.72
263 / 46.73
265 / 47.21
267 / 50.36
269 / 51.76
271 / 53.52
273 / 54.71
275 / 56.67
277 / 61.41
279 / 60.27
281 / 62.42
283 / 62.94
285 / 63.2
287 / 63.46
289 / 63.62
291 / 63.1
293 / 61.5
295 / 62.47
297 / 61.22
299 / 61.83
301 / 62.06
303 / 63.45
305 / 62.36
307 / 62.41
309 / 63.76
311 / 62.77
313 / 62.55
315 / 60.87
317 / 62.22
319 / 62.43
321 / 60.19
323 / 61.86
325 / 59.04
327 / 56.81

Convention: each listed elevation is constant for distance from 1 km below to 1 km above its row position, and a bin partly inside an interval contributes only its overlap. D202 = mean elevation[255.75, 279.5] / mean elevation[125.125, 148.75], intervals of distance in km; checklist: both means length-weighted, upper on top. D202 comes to 0.83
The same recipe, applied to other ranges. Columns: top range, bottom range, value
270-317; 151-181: 1.15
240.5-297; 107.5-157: 0.86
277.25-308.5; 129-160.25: 1.05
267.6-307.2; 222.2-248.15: 1.19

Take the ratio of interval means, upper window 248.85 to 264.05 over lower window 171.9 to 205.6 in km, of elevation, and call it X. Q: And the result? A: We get 0.9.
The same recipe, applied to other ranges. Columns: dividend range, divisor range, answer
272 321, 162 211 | 1.18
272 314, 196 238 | 1.10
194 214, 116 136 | 0.82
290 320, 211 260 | 1.22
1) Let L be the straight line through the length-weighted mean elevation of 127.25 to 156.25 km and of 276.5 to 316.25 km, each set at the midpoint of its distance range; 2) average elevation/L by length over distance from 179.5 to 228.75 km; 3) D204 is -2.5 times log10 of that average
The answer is 0.138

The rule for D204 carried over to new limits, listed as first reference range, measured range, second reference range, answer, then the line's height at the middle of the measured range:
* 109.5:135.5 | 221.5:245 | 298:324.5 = 0.172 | 62.8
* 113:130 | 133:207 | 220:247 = 0.084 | 58.9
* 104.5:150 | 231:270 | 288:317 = 0.289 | 62.2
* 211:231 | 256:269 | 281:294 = 0.248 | 60.6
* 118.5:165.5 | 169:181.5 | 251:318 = 0.151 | 59.5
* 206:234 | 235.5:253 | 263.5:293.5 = 0.309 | 57.5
